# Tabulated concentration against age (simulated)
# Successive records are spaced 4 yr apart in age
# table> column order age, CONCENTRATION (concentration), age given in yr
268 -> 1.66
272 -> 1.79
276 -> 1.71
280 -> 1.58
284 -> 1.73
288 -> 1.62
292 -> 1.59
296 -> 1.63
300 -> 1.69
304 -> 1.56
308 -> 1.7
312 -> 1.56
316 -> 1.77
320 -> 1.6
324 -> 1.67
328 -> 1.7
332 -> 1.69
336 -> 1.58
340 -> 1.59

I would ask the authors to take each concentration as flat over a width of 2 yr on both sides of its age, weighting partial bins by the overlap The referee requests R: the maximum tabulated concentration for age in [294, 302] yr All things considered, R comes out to 1.69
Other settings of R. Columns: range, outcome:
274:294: 1.73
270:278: 1.79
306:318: 1.77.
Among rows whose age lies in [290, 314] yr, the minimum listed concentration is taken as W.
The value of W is 1.56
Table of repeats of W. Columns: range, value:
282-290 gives 1.62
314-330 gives 1.6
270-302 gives 1.58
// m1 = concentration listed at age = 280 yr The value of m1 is 1.58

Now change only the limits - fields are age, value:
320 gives 1.6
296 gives 1.63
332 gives 1.69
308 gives 1.7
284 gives 1.73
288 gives 1.62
